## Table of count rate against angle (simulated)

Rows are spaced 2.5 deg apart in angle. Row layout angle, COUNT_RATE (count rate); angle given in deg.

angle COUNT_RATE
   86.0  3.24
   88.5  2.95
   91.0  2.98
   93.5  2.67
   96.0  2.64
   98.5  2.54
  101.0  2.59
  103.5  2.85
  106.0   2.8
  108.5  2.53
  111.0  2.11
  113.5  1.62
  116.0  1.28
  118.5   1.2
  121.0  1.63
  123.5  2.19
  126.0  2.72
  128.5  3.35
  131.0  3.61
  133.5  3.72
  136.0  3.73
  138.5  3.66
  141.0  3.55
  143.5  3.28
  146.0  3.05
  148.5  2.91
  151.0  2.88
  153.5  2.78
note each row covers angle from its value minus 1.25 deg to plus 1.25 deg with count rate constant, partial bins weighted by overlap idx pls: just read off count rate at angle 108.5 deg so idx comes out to 2.53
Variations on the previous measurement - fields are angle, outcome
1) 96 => 2.64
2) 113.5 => 1.62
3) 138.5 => 3.66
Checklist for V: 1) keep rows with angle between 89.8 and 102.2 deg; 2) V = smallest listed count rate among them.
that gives 2.54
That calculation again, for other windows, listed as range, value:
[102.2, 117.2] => 1.28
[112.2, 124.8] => 1.2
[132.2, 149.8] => 2.91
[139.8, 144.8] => 3.28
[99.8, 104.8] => 2.59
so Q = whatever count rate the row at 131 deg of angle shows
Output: 3.61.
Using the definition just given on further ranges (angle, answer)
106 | 2.8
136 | 3.73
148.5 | 2.91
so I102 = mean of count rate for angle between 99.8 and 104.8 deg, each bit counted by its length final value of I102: 2.72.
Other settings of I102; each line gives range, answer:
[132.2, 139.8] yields 3.7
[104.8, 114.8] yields 2.26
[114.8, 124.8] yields 1.58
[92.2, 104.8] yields 2.66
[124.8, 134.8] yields 3.36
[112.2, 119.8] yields 1.37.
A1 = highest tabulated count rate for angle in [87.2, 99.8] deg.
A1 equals 2.98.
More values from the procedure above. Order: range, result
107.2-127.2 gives 2.72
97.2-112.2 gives 2.85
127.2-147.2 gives 3.73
